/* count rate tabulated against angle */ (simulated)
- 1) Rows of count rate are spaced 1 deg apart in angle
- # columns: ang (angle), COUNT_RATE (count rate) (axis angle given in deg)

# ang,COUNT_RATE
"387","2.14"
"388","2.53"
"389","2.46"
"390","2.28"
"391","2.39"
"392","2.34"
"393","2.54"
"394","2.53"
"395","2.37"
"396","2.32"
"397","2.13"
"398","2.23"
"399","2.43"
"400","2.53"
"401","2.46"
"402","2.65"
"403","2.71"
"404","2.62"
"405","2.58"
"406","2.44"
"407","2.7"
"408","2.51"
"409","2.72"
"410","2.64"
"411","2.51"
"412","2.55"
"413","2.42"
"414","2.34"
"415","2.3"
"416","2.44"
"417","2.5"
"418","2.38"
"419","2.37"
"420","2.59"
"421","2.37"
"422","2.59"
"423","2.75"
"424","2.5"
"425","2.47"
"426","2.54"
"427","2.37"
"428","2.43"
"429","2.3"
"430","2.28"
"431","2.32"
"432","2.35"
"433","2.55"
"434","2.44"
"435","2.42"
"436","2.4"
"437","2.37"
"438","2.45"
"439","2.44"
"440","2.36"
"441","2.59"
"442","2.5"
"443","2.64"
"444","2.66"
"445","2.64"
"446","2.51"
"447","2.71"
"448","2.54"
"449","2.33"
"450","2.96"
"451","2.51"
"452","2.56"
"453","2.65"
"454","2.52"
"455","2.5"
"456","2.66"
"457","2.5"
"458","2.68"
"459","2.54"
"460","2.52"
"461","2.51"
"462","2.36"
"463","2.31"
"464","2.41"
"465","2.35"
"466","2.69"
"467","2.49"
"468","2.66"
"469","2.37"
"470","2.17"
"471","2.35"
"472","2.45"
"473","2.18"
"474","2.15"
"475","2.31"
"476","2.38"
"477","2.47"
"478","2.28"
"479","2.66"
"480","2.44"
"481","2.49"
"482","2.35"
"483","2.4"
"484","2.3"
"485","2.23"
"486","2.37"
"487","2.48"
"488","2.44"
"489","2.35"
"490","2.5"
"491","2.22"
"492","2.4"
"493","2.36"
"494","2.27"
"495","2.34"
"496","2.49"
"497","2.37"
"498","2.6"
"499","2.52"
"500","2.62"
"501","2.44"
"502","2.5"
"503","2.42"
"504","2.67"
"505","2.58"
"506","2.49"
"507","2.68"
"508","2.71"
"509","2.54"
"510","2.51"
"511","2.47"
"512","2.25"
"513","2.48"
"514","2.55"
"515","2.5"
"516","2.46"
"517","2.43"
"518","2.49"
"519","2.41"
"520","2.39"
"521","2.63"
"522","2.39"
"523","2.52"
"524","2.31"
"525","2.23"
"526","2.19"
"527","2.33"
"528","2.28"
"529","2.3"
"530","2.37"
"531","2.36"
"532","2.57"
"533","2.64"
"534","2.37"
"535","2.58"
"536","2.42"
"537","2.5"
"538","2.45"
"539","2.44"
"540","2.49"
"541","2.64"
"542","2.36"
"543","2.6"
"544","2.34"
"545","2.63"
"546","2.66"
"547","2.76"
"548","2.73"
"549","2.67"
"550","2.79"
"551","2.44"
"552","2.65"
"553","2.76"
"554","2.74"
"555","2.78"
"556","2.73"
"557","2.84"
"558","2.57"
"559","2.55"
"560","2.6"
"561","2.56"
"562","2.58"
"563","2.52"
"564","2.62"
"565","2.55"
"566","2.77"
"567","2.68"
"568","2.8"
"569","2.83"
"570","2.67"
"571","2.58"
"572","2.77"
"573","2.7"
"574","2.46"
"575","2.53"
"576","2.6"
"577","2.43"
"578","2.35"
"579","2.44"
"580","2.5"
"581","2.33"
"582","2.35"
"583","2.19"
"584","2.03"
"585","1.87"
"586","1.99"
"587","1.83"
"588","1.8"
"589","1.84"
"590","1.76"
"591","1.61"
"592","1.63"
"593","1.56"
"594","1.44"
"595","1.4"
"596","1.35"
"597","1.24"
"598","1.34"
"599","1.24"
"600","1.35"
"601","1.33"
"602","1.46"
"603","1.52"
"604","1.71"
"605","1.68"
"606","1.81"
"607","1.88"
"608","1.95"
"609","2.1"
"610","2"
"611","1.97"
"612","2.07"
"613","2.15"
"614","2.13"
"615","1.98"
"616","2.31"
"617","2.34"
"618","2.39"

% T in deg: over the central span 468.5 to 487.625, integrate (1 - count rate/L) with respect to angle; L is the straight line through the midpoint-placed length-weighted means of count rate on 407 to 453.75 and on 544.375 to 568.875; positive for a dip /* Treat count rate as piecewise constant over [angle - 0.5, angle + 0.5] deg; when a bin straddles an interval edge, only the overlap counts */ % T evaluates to 1.50 deg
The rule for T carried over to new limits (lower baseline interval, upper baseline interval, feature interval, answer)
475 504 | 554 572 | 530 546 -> 0.5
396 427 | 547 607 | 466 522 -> -2.1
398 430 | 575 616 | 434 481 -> -2.7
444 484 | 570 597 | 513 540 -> -1.9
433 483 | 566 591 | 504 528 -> -0.5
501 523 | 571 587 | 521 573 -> -2.9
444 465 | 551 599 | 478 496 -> 0.6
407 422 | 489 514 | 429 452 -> -0.1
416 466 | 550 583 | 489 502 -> 0.6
